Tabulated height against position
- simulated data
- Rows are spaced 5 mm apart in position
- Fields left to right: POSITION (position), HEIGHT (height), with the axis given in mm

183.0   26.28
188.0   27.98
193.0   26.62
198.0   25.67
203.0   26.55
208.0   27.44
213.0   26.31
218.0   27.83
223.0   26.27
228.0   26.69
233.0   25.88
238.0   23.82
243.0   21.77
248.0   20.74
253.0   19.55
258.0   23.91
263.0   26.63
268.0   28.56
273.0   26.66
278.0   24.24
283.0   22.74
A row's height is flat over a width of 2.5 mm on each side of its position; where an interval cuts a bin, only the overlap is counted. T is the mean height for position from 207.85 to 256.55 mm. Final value 24.5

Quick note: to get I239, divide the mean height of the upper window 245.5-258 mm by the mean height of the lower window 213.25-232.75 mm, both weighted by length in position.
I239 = 0.8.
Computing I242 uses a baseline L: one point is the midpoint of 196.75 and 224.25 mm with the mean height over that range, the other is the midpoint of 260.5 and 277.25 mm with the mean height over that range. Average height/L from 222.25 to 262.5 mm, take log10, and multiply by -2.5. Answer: 0.140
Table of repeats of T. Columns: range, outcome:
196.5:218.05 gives 26.7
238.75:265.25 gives 22.6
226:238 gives 25.8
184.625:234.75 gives 26.7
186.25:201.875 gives 26.7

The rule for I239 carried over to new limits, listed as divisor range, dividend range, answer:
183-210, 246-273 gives 0.90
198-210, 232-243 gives 0.90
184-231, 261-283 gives 0.97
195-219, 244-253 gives 0.77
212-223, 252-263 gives 0.86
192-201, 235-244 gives 0.89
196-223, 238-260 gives 0.81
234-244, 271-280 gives 1.09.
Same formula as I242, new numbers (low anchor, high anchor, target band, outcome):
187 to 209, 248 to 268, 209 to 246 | -0.01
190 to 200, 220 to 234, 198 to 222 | -0.02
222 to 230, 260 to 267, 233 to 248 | 0.16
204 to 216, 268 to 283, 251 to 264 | 0.12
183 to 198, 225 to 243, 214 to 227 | -0.06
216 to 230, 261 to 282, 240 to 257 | 0.25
